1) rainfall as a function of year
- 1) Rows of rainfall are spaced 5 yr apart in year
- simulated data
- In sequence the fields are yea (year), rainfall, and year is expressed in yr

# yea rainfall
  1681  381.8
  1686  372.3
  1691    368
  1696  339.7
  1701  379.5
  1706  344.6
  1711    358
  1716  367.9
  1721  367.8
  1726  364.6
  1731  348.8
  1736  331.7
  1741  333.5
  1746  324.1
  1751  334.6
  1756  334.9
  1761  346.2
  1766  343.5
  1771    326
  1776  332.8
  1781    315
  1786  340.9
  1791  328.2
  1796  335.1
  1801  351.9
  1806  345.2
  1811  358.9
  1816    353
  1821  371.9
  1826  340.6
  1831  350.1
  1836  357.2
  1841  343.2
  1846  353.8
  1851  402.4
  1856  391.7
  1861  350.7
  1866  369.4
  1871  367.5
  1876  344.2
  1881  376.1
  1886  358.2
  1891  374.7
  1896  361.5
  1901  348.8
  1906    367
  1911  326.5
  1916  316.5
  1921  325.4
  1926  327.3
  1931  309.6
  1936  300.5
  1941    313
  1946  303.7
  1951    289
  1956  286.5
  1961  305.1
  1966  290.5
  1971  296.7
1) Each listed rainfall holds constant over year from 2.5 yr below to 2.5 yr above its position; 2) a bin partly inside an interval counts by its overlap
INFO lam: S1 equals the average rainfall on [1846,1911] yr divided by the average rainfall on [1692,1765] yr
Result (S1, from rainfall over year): 1.0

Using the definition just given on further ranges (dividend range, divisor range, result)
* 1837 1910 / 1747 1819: 1.07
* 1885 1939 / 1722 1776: 0.99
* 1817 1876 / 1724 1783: 1.08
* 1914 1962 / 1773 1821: 0.90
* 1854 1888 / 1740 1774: 1.09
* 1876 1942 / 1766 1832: 0.99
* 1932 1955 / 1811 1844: 0.85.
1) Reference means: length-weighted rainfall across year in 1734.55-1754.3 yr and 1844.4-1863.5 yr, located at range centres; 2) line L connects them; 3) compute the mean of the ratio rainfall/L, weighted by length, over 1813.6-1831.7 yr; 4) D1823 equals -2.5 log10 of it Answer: 0.03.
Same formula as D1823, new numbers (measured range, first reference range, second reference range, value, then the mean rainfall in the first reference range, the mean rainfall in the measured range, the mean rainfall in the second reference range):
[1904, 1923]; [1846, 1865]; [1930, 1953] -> -0.020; 377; 333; 303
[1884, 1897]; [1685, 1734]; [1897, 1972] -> -0.131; 360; 365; 315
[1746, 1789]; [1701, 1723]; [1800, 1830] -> 0.074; 362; 334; 353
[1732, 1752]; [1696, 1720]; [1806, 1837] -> 0.084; 360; 332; 354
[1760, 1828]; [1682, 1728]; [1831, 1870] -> 0.070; 363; 342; 366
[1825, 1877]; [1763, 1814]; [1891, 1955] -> -0.094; 338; 362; 325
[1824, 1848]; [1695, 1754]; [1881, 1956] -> -0.033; 350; 349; 330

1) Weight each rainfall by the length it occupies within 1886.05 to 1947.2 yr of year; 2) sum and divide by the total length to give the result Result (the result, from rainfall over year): 333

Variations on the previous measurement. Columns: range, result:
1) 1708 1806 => 341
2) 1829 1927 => 356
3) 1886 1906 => 362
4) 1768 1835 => 343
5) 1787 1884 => 357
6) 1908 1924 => 324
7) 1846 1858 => 388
